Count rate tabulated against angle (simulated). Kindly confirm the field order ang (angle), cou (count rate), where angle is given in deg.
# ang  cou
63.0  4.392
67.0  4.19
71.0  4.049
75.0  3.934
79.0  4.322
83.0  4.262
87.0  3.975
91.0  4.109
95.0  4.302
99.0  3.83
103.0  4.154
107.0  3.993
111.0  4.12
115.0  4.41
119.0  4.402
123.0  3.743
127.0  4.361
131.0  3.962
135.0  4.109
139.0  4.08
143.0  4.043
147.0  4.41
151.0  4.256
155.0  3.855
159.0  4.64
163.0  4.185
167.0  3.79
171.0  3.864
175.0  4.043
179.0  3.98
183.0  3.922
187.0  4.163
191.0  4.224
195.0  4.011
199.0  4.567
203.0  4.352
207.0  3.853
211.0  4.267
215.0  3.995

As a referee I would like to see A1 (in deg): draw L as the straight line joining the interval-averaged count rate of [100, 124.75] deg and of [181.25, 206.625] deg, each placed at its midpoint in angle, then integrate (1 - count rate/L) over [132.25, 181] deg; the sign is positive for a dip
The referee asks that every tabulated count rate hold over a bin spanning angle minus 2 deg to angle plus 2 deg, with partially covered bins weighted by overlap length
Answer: 0.7 deg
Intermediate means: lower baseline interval 4.13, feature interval 4.1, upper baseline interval 4.19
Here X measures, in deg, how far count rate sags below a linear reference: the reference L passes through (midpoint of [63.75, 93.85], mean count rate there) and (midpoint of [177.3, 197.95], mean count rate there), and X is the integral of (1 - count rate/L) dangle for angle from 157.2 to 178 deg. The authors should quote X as 0.0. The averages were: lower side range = 4.14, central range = 4.09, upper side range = 4.08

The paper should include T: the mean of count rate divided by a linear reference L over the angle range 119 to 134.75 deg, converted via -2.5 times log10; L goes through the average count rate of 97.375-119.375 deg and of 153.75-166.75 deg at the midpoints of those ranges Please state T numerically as 0.02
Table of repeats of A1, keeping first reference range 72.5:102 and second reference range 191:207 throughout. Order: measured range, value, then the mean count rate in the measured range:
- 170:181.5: 0.67 deg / 3.97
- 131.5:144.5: 0.32 deg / 4.07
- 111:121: -0.50 deg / 4.35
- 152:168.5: 0.23 deg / 4.14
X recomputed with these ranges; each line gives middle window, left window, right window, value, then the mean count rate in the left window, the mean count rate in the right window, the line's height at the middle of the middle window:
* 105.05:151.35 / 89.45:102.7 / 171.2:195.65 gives -0.9 deg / 4.09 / 4.05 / 4.07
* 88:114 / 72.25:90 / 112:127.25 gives 0.4 deg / 4.12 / 4.21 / 4.16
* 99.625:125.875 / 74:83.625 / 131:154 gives 0.2 deg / 4.18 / 4.15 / 4.16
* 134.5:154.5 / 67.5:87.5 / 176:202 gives -0.1 deg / 4.12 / 4.15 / 4.14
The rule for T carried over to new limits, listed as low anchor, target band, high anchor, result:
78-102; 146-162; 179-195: -0.05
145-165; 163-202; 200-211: 0.04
